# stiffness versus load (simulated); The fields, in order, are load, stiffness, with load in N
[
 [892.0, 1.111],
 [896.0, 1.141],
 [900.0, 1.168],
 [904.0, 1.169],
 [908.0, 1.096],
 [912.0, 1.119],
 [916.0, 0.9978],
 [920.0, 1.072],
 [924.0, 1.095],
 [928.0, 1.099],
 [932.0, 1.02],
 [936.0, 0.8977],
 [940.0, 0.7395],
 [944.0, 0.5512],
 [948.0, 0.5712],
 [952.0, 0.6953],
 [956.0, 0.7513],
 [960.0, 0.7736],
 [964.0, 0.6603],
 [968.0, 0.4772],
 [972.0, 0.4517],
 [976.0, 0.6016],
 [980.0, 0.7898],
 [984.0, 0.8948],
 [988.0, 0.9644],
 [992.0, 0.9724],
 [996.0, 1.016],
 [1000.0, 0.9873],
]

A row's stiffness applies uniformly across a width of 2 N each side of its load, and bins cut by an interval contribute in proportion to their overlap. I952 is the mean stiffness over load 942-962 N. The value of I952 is 0.669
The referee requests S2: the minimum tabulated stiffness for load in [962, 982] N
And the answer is 0.4517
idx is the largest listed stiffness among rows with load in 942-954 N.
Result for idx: 0.6953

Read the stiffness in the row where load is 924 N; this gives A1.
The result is 1.095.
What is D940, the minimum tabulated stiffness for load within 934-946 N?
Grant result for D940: 0.5512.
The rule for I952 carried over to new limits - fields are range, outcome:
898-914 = 1.14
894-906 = 1.16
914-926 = 1.05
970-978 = 0.527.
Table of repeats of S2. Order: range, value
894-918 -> 0.9978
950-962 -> 0.6953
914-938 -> 0.8977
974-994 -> 0.6016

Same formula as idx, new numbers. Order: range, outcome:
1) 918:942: 1.099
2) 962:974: 0.6603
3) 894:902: 1.168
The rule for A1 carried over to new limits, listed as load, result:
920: 1.072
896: 1.141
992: 0.9724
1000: 0.9873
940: 0.7395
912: 1.119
